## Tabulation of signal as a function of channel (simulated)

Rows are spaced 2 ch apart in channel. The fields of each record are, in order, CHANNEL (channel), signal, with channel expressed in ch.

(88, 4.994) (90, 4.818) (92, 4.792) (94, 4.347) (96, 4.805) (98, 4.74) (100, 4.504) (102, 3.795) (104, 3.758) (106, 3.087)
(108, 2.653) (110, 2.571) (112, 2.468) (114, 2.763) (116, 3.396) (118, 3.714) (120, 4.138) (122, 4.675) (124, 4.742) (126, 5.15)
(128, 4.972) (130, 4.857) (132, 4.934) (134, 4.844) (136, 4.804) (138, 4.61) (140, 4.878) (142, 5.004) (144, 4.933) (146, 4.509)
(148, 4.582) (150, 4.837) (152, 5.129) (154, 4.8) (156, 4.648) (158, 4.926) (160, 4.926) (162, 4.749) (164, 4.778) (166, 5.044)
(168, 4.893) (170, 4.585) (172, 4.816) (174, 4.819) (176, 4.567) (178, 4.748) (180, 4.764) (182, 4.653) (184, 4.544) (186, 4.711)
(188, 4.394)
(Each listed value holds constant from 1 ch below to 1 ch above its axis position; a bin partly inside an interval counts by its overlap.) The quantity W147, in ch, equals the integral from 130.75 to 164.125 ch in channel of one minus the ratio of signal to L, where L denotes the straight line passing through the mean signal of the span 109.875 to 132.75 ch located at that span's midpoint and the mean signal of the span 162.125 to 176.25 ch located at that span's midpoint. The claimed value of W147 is -2.6 ch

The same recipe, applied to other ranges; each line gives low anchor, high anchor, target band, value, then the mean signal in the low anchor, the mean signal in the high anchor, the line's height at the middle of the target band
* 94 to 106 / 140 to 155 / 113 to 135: 0.8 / 4.22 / 4.83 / 4.53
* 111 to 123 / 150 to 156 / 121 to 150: -4.3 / 3.53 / 4.89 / 4.23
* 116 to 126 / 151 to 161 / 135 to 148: -0.4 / 4.31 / 4.89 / 4.65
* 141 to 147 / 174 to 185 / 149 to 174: -0.5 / 4.82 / 4.67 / 4.74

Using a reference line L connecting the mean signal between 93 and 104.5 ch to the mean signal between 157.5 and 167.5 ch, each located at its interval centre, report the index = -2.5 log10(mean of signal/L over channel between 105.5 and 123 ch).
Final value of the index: 0.340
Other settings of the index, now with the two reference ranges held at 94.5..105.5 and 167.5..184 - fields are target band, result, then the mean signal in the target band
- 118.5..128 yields -0.060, 4.66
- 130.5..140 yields -0.078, 4.81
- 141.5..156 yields -0.059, 4.81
